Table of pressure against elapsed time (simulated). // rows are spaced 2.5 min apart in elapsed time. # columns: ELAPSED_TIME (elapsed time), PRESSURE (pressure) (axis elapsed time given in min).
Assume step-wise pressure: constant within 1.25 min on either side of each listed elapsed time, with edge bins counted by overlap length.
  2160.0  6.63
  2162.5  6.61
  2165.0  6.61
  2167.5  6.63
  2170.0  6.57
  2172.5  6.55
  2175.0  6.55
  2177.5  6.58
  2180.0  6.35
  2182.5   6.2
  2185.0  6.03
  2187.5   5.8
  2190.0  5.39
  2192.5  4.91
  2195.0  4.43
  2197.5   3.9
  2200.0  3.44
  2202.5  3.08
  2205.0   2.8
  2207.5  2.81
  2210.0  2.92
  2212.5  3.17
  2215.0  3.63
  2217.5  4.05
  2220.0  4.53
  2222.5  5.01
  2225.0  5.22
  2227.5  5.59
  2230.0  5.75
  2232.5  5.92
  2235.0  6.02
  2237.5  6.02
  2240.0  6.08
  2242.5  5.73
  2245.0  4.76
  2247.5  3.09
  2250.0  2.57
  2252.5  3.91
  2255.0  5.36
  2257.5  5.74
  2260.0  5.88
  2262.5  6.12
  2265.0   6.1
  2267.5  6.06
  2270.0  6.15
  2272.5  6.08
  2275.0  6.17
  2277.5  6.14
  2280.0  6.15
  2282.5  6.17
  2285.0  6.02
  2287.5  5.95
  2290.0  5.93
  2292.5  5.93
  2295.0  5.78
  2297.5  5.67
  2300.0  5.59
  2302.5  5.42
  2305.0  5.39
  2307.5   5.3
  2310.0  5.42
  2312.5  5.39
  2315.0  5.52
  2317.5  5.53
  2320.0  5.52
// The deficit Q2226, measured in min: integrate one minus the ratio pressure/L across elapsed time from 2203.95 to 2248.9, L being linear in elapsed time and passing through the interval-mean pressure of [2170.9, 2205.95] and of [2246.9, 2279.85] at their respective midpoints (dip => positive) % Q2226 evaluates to 5.8 min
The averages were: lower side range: 5.18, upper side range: 5.41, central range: 4.62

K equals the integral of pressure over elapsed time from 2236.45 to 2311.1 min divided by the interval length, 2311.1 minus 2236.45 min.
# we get 5.56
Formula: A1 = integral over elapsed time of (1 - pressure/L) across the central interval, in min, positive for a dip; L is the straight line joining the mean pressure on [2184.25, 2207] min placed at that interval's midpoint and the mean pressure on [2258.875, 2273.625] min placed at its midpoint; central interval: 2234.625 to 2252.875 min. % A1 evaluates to 2.4 min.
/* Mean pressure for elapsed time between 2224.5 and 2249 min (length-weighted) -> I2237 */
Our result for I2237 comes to 5.4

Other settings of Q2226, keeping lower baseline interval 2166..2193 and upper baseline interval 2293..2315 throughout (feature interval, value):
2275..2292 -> -1.33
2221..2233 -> 0.96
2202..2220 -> 8.09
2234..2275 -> 2.82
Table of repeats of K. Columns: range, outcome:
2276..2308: 5.82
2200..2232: 4.07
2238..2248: 5.13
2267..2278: 6.12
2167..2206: 5.32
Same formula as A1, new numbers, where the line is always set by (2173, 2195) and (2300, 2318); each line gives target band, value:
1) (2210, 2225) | 4.4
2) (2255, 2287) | -2.6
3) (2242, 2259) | 3.7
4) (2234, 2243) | -0.4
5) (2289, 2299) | -0.6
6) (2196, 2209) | 5.8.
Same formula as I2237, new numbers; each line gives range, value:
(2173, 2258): 4.81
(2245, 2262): 4.52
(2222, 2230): 5.37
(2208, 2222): 3.69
